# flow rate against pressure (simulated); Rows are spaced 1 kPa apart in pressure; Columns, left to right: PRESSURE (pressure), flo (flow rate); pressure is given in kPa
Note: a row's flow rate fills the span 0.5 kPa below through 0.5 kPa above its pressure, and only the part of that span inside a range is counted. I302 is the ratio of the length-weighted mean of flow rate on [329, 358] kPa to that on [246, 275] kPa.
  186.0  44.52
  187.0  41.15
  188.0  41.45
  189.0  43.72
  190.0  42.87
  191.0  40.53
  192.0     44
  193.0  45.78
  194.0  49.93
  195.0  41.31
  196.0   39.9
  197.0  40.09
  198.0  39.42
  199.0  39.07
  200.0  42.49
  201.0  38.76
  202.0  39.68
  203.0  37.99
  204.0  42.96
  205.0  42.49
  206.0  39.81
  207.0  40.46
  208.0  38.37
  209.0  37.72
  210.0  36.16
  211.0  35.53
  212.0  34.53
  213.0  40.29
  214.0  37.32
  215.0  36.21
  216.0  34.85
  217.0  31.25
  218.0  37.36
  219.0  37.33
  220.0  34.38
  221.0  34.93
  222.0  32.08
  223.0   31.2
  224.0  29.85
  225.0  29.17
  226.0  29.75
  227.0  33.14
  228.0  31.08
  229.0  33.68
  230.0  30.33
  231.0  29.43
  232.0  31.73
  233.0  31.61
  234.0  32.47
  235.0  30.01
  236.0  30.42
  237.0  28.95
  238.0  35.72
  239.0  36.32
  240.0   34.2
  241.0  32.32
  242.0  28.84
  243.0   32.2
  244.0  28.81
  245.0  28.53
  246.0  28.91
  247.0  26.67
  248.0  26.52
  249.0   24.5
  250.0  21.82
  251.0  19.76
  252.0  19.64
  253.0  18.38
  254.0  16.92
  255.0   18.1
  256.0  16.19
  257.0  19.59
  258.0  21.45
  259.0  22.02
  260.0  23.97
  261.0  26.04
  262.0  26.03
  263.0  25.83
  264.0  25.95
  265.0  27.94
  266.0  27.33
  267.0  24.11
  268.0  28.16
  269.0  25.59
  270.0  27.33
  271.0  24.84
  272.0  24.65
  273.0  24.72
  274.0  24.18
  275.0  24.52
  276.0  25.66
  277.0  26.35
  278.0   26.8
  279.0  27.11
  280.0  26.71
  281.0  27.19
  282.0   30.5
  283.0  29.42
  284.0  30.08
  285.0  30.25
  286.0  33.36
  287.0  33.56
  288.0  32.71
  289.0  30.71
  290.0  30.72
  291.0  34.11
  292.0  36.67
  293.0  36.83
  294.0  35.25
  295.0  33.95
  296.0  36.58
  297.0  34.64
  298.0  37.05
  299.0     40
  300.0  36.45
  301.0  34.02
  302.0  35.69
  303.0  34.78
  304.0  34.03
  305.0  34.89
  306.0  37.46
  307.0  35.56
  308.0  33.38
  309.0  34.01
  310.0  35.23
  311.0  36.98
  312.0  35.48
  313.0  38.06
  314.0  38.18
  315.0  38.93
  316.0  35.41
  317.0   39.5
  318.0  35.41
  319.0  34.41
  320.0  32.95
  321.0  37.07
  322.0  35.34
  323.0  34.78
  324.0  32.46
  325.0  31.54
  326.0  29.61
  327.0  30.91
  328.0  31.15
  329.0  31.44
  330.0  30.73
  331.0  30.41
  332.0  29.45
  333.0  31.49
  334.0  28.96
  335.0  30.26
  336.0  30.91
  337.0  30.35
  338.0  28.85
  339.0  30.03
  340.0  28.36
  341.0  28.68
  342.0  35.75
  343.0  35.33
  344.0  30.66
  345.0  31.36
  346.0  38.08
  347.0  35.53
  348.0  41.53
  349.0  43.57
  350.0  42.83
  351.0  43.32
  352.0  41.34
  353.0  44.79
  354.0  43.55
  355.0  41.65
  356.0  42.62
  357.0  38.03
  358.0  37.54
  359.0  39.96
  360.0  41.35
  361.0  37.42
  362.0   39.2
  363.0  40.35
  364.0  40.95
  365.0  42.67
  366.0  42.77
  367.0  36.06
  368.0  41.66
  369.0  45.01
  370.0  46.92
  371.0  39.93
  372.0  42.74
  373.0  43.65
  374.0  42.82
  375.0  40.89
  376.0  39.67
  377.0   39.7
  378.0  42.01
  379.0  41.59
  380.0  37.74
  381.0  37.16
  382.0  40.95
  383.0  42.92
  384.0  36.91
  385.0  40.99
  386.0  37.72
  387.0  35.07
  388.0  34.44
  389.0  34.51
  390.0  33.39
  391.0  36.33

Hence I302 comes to 1.5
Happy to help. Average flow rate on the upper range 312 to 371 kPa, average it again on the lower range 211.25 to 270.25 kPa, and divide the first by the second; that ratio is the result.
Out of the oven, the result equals 1.26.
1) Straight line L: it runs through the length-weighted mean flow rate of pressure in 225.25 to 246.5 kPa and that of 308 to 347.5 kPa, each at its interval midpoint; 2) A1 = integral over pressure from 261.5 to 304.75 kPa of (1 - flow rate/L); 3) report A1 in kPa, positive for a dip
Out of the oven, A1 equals 2.7 kPa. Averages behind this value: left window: 31.3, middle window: 30.3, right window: 33.2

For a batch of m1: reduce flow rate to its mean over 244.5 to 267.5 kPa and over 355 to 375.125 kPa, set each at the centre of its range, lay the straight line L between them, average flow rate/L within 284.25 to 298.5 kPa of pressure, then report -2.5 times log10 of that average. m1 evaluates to -0.167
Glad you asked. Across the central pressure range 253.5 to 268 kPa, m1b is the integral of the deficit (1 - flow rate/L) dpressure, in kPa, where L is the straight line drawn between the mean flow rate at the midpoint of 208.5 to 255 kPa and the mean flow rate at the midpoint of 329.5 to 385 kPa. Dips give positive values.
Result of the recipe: 4.2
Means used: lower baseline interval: 30.8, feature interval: 23.1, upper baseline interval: 38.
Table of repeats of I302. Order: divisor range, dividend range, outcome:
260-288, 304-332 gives 1.26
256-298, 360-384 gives 1.45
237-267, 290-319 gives 1.40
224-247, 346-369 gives 1.31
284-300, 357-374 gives 1.20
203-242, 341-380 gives 1.17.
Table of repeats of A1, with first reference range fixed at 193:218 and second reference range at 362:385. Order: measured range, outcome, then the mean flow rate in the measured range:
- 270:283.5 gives 4.6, 26.4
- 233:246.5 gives 2.8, 31.4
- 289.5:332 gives 5.9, 34.7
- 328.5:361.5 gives 4.2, 35.6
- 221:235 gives 2.9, 31.3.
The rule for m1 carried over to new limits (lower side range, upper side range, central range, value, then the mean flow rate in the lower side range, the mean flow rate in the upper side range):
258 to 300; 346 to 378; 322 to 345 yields 0.19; 29.2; 41.3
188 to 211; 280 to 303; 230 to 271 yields 0.36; 41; 33.5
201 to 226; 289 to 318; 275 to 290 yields 0.22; 36.2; 35.8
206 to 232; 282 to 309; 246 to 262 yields 0.49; 34.3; 34.2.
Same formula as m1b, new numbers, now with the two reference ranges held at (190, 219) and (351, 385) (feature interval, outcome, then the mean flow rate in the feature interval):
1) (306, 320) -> 1.51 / 36.1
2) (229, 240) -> 2.17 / 31.9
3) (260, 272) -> 4.17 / 26.1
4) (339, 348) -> 1.66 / 33.3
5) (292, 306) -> 1.58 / 35.8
